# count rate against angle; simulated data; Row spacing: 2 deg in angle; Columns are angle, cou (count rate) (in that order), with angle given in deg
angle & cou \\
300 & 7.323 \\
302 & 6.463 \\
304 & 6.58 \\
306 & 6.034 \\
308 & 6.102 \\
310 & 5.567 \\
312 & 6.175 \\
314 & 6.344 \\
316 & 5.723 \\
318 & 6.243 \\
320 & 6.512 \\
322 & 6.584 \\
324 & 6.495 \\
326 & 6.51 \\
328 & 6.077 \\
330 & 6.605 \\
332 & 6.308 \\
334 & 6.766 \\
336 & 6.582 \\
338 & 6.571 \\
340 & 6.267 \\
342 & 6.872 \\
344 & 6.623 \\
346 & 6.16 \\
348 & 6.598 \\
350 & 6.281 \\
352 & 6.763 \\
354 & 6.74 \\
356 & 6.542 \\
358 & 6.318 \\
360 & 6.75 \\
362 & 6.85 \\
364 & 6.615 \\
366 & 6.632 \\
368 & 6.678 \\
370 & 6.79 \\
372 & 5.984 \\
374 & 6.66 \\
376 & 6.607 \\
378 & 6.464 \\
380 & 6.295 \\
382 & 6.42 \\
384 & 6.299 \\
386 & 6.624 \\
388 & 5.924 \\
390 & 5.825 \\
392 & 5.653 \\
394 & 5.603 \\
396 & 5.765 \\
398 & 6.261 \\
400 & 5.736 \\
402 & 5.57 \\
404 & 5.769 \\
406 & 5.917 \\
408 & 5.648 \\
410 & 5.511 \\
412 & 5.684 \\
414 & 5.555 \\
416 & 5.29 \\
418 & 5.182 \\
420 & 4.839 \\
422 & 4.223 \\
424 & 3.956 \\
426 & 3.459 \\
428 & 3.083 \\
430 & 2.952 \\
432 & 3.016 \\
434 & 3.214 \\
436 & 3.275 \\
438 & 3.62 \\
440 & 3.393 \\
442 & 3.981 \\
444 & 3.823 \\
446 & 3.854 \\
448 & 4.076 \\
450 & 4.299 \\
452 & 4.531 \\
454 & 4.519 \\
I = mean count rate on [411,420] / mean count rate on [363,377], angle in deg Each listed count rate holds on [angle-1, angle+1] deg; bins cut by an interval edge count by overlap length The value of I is 0.82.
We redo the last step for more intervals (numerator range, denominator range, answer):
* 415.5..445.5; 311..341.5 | 0.59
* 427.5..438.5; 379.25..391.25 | 0.51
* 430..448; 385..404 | 0.60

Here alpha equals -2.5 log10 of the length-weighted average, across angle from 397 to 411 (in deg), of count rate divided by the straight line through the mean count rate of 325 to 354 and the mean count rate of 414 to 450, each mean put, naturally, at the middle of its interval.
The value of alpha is -0.23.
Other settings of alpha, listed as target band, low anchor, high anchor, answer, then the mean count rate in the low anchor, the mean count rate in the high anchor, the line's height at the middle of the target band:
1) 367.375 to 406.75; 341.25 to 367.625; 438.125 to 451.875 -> -0.09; 6.6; 3.93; 5.63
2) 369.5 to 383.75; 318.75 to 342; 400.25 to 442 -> -0.18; 6.49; 4.47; 5.46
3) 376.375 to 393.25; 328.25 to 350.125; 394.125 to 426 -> -0.08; 6.51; 5.34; 5.75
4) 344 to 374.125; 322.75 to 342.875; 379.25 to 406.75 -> -0.05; 6.5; 5.97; 6.27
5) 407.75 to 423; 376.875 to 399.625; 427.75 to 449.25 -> -0.11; 6.1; 3.5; 4.7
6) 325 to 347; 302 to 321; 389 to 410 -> -0.08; 6.16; 5.76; 6.05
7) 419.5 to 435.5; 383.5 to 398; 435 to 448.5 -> 0.22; 5.97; 3.7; 4.34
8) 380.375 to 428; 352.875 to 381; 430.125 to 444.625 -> -0.12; 6.57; 3.43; 4.91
